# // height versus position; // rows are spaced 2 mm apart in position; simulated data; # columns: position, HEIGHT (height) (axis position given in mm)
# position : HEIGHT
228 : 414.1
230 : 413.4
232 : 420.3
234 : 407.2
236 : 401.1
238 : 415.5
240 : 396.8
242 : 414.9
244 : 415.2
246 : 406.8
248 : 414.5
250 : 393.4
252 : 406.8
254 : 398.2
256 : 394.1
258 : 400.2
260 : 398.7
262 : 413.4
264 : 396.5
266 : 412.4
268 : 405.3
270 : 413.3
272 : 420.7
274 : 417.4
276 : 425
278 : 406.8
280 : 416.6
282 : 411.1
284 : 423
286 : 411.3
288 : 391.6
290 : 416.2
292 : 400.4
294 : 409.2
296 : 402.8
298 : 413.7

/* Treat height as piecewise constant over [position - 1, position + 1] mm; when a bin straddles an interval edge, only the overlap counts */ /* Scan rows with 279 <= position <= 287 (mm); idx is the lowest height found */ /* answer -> 411.1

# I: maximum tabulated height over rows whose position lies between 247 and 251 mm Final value 414.5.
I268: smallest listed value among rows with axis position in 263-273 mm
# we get 396.5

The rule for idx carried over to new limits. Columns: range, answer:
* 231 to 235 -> 407.2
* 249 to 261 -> 393.4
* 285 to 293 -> 391.6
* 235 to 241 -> 396.8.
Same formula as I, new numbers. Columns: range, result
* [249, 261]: 406.8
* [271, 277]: 425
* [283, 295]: 423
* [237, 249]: 415.5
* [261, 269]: 413.4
